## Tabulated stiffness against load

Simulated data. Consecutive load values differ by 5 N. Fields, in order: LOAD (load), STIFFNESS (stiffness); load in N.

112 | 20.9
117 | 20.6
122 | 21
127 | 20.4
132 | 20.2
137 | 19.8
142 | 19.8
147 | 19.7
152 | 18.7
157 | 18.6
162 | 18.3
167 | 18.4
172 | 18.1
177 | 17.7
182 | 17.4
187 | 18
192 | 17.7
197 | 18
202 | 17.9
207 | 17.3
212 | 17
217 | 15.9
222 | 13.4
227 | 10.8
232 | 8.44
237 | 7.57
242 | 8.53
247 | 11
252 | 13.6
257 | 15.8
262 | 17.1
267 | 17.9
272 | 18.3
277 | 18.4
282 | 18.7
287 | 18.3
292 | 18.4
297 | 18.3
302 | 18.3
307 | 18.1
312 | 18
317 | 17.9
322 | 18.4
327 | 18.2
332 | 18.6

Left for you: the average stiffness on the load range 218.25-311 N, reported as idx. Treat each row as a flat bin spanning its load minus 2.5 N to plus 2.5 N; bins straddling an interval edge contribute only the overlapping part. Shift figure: 15.1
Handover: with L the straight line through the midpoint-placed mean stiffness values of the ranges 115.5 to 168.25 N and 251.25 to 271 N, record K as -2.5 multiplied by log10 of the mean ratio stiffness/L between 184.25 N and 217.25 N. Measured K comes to 0.03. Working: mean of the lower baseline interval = 19.6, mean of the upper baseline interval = 16.5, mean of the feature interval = 17.5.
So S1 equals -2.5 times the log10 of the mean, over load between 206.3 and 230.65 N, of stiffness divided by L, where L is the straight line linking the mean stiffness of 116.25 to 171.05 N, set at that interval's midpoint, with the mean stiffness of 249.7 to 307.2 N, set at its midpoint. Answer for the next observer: 0.27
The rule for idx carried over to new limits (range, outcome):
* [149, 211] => 18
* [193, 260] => 13.6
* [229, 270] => 12.5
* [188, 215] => 17.6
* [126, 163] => 19.4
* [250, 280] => 16.9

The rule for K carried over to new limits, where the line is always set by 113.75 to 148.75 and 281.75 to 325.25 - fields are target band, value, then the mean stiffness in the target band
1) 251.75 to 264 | 0.19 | 15.8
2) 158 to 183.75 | 0.10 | 18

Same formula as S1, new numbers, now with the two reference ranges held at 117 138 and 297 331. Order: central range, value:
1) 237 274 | 0.32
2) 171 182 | 0.12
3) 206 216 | 0.15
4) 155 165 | 0.09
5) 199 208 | 0.11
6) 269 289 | 0.01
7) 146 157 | 0.06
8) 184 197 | 0.10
